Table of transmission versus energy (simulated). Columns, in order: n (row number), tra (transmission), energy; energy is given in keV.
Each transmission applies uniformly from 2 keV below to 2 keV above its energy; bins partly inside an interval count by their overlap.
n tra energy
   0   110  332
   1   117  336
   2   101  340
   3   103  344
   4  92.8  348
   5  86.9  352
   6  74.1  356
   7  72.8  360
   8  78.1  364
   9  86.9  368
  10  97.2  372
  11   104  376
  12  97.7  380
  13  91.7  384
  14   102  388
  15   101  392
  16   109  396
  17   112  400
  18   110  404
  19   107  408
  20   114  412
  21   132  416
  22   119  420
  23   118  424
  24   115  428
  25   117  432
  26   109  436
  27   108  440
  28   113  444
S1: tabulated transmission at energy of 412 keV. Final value 114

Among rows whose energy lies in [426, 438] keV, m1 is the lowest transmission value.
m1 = 109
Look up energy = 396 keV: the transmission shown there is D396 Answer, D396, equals 109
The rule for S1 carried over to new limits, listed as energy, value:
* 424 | 118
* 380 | 97.7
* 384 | 91.7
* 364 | 78.1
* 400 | 112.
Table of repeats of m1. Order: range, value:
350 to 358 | 74.1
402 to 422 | 107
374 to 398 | 91.7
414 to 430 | 115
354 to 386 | 72.8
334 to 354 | 86.9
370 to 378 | 97.2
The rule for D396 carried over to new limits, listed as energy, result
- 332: 110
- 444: 113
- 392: 101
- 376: 104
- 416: 132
